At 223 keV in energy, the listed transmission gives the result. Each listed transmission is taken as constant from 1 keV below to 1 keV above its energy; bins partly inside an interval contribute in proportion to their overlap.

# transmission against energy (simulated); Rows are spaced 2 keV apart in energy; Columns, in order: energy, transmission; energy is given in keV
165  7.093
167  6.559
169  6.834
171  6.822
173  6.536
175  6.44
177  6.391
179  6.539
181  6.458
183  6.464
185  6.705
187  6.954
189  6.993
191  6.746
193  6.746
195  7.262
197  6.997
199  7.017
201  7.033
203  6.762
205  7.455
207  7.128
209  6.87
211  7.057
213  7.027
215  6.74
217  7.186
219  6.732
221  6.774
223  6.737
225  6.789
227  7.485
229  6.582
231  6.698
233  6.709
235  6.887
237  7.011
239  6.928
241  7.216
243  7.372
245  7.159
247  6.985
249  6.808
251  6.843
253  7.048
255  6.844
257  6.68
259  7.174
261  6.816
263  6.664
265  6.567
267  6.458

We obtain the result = 6.737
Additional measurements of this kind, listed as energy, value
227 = 7.485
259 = 7.174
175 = 6.44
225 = 6.789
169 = 6.834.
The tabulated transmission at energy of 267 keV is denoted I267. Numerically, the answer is 6.458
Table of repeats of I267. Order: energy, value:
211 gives 7.057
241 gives 7.216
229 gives 6.582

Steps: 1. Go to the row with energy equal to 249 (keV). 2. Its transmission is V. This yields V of 6.808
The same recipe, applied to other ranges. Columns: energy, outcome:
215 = 6.74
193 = 6.746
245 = 7.159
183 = 6.464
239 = 6.928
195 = 7.262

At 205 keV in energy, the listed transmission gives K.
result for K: 7.455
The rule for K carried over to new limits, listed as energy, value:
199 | 7.017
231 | 6.698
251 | 6.843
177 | 6.391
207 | 7.128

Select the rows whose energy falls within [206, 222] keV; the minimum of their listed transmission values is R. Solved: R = 6.732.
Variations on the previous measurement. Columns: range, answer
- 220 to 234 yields 6.582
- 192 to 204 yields 6.746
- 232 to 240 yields 6.709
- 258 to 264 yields 6.664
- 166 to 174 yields 6.536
